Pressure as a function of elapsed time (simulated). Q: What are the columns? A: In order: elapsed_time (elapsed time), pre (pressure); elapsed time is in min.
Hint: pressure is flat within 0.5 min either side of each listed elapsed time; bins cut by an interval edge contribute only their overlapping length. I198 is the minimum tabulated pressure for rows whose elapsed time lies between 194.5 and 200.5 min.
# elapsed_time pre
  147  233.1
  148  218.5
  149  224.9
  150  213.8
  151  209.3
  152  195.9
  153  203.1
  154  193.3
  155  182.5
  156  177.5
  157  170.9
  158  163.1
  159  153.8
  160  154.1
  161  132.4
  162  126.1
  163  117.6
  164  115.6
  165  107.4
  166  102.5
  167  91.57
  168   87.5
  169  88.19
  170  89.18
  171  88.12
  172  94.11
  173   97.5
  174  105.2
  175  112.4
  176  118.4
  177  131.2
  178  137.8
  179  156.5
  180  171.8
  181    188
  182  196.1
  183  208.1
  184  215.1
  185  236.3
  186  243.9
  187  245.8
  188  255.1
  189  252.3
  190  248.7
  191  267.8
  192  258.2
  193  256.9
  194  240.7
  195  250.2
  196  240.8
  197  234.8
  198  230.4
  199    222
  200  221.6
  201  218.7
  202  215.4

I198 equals 221.6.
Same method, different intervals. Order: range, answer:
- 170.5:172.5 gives 88.12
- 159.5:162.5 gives 126.1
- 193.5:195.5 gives 240.7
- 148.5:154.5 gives 193.3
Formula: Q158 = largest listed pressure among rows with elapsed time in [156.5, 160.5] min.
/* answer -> 170.9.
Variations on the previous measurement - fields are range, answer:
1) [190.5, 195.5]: 267.8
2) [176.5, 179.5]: 156.5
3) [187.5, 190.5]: 255.1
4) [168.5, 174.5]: 105.2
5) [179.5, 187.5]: 245.8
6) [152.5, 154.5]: 203.1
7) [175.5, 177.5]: 131.2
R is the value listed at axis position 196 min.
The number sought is 240.8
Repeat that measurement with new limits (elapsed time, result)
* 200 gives 221.6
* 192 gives 258.2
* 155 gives 182.5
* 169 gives 88.19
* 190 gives 248.7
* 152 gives 195.9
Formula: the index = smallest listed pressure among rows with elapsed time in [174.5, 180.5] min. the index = 112.4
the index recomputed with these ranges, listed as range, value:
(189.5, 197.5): 234.8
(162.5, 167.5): 91.57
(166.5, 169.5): 87.5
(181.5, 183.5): 196.1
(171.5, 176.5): 94.11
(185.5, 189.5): 243.9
